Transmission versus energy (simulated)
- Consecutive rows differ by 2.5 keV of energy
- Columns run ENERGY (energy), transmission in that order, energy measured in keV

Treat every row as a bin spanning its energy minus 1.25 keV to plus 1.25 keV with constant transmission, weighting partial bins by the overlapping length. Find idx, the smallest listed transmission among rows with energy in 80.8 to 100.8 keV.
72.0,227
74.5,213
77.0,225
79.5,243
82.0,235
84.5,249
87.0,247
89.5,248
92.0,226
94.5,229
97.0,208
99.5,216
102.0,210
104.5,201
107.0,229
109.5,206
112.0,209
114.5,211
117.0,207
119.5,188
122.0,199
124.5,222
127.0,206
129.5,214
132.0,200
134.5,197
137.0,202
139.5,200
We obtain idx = 208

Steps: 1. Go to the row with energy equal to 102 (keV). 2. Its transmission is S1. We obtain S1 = 210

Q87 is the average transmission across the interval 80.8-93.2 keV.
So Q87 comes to 241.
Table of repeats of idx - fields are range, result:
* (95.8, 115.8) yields 201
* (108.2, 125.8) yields 188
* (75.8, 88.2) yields 225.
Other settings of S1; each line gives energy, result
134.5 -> 197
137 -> 202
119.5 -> 188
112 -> 209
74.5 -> 213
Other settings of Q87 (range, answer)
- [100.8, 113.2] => 211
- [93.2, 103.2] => 216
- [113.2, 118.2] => 209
